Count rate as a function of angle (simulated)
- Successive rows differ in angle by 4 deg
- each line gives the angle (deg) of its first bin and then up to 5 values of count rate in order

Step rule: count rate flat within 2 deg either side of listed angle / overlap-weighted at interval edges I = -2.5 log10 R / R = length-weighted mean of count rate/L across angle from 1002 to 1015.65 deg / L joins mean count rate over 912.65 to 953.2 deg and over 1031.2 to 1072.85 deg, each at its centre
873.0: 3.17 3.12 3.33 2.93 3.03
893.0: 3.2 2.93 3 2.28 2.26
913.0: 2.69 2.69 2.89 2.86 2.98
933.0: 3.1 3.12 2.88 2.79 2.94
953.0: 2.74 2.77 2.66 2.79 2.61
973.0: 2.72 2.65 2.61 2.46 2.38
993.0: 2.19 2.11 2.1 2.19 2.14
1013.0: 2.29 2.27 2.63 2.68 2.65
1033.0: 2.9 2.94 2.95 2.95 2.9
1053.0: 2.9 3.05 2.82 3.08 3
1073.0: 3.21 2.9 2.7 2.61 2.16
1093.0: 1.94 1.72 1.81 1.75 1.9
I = 0.31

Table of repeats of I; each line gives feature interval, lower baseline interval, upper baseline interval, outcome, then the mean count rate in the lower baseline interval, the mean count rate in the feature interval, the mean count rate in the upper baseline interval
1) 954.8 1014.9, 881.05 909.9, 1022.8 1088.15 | 0.17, 2.86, 2.45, 2.88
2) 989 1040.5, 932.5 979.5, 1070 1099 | 0.09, 2.8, 2.44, 2.48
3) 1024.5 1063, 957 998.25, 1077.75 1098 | -0.20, 2.54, 2.88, 2.29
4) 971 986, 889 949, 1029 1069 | 0.10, 2.84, 2.62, 2.93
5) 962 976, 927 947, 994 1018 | -0.04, 2.97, 2.7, 2.18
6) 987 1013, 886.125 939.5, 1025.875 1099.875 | 0.26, 2.85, 2.19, 2.73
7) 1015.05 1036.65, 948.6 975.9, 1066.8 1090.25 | 0.04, 2.73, 2.65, 2.79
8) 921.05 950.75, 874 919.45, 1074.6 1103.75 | -0.08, 2.87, 2.95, 2.26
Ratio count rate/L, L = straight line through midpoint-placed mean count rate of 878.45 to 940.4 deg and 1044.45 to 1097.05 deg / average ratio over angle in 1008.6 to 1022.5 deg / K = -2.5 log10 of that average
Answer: 0.19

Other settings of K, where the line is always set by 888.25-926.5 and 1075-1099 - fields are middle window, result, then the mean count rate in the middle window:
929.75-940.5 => -0.13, 3.06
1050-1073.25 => -0.24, 2.99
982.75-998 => 0.12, 2.3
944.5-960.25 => -0.05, 2.8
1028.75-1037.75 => -0.16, 2.85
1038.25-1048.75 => -0.20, 2.94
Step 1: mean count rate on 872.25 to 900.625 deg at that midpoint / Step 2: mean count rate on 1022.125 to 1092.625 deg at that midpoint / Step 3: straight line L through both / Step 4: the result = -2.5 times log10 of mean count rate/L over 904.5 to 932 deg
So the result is 0.13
